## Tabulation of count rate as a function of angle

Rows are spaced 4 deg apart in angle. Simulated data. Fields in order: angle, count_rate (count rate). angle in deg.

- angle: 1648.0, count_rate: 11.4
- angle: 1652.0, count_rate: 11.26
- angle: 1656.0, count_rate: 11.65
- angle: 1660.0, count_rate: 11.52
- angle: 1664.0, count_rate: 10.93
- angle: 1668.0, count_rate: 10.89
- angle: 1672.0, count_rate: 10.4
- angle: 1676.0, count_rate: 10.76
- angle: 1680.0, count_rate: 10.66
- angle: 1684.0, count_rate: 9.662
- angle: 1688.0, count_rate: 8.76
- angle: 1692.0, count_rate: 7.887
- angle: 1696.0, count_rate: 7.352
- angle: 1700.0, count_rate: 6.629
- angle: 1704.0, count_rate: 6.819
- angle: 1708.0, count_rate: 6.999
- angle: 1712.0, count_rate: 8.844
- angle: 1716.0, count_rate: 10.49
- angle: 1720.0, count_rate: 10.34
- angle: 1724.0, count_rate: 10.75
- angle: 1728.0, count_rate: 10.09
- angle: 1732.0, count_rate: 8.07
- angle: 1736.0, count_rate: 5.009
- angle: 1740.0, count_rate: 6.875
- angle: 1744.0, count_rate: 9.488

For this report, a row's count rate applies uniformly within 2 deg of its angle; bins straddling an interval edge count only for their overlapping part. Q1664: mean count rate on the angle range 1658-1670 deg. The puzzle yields 11.1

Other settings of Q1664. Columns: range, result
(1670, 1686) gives 10.4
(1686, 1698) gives 8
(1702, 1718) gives 8.29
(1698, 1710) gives 6.82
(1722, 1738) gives 8.48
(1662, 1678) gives 10.7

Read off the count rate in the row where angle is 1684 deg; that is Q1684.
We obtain 9.662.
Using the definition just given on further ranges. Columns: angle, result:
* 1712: 8.844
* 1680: 10.66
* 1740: 6.875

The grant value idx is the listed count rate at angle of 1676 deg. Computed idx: 10.76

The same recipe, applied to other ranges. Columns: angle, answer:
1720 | 10.34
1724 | 10.75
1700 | 6.629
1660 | 11.52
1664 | 10.93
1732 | 8.07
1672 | 10.4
